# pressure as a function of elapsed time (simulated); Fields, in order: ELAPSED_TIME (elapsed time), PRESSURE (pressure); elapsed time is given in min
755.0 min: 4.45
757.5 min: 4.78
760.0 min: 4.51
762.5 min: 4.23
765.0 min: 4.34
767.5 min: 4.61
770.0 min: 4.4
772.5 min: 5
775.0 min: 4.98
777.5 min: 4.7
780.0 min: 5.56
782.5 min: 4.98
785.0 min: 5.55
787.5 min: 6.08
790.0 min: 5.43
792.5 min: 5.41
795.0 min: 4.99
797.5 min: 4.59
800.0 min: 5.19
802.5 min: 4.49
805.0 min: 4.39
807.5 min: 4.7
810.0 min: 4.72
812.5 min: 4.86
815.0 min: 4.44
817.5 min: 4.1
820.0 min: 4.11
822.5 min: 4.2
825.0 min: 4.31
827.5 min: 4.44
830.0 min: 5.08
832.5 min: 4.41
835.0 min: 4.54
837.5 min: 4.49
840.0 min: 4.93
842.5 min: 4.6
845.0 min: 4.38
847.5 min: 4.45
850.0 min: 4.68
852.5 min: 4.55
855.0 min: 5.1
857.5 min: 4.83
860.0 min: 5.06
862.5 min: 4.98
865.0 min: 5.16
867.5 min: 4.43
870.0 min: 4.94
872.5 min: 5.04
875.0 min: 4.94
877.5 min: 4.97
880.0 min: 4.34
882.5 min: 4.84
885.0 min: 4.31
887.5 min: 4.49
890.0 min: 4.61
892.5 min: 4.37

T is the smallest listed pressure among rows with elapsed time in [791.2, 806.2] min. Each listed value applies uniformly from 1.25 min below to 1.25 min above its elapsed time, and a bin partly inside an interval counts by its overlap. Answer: 4.39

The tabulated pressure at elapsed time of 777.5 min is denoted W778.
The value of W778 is 4.7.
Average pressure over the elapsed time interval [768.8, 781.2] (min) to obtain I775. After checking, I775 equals 4.93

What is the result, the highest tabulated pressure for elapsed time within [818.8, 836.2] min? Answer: 5.08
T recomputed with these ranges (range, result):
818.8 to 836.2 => 4.11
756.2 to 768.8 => 4.23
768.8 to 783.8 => 4.4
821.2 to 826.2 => 4.2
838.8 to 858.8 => 4.38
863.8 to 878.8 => 4.43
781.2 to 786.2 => 4.98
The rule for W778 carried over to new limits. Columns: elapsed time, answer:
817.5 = 4.1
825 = 4.31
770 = 4.4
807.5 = 4.7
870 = 4.94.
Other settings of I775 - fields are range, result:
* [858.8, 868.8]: 4.91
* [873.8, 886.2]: 4.68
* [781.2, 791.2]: 5.51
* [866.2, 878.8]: 4.86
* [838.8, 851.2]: 4.61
